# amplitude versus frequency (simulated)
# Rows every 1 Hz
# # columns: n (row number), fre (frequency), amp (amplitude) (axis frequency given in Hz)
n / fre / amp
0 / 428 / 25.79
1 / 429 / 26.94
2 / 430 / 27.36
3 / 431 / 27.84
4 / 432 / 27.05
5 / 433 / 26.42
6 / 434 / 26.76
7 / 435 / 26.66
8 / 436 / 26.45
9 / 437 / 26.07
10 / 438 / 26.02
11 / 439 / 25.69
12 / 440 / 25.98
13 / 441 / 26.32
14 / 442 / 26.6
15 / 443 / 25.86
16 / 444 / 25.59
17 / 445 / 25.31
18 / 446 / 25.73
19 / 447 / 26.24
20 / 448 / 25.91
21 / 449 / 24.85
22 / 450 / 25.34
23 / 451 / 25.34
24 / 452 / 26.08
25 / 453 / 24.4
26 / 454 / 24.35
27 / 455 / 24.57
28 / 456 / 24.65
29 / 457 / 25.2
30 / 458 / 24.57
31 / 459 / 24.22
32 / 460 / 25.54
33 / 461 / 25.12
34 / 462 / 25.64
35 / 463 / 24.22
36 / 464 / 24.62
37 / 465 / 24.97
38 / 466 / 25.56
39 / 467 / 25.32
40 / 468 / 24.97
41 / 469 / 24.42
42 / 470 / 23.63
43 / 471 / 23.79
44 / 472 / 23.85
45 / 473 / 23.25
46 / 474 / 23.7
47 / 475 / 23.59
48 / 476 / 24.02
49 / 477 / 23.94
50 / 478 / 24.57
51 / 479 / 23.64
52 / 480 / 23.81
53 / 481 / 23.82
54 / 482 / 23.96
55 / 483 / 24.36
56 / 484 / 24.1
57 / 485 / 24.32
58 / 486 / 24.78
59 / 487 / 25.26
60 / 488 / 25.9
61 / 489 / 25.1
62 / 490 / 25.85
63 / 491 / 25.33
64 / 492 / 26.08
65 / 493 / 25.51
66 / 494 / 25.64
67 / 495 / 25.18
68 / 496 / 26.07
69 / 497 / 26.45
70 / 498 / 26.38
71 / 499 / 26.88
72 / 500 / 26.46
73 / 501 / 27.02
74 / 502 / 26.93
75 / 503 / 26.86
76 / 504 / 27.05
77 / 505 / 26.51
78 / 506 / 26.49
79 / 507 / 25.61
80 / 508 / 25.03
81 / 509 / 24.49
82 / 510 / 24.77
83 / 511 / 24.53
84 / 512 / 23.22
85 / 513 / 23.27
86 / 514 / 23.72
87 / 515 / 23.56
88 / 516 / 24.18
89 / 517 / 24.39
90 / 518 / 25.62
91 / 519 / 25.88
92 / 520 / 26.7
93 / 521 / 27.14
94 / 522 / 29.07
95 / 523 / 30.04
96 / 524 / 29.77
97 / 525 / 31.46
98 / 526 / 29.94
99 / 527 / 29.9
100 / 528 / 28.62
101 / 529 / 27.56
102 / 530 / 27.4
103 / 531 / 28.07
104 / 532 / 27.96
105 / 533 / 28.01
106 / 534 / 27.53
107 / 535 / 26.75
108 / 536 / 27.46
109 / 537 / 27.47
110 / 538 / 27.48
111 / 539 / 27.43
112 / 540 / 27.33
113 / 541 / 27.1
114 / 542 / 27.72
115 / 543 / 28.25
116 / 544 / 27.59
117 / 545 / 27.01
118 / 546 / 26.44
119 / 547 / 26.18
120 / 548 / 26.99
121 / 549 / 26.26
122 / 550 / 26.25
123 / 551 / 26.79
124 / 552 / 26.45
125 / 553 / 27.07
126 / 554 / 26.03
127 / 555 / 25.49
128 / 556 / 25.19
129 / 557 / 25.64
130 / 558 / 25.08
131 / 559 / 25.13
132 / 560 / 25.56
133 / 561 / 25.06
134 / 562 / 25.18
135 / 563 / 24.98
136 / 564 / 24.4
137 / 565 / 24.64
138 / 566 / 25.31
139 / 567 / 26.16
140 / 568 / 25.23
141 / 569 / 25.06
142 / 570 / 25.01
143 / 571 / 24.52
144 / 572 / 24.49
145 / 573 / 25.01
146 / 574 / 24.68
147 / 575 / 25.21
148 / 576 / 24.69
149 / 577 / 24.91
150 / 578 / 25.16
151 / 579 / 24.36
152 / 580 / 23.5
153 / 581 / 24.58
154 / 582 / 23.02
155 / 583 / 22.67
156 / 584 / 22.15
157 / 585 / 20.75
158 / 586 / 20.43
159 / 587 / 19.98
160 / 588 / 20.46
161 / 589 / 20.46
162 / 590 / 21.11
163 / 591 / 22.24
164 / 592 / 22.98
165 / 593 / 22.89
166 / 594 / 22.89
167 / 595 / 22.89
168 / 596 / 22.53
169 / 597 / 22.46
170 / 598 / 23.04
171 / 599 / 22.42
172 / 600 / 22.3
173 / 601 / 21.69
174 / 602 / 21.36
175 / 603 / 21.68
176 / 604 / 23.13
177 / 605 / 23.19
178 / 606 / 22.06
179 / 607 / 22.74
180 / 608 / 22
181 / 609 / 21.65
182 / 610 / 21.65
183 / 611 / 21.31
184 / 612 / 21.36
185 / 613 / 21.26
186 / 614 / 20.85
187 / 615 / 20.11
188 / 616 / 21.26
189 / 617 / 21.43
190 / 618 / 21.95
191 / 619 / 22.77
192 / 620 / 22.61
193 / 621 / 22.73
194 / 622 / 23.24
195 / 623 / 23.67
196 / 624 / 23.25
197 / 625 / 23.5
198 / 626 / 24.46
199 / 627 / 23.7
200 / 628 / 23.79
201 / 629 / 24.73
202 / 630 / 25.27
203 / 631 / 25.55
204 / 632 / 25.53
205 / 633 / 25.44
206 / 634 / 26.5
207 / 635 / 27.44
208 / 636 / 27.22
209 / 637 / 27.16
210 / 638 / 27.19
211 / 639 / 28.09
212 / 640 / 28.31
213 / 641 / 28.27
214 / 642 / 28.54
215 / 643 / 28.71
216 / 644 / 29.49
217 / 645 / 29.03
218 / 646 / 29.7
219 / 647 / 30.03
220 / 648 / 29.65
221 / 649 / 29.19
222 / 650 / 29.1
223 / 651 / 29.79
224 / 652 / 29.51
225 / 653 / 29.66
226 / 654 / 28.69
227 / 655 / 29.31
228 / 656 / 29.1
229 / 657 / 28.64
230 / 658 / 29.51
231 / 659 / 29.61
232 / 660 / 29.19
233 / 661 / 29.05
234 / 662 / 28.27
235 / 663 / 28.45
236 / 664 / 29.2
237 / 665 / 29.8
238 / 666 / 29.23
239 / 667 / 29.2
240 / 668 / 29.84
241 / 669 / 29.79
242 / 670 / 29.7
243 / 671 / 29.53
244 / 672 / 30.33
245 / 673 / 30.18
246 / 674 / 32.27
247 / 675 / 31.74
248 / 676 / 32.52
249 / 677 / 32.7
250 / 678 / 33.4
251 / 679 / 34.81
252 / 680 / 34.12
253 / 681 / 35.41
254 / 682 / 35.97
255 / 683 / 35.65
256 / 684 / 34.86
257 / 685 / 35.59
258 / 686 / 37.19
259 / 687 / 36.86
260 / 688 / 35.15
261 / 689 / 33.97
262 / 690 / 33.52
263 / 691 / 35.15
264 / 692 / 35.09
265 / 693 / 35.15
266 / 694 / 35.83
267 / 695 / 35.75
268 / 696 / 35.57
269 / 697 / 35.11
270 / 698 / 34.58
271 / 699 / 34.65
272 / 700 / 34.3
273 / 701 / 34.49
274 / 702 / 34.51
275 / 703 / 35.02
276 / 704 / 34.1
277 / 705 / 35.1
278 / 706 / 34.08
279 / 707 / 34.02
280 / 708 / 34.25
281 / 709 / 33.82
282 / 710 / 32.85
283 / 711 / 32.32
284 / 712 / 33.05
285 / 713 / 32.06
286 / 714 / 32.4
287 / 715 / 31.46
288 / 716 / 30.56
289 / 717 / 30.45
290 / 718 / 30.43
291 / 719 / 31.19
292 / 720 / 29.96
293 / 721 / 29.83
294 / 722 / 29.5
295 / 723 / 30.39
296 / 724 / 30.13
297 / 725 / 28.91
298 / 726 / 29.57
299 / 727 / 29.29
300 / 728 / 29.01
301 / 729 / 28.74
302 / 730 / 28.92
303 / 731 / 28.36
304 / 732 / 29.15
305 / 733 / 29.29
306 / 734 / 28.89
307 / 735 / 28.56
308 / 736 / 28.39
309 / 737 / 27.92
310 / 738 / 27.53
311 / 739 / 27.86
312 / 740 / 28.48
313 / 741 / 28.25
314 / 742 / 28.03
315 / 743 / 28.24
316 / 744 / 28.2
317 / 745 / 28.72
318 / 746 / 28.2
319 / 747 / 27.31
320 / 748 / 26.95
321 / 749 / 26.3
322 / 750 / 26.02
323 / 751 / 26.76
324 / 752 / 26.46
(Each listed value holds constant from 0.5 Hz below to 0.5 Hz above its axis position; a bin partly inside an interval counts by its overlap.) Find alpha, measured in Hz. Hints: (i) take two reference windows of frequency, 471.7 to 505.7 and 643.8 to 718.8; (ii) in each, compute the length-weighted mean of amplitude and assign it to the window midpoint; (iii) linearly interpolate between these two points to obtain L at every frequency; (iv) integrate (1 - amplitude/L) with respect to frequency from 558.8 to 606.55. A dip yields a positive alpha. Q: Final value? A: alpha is 8.65 Hz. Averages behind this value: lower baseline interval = 25.2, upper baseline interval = 32.2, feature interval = 23.4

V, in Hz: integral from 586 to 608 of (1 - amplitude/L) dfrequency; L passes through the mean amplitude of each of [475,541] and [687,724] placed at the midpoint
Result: 5.5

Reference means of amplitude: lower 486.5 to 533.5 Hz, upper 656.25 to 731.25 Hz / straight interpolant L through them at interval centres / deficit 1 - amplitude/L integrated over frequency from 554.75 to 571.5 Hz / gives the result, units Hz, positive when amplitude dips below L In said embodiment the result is 1.76 Hz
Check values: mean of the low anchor 26.4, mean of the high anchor 32.2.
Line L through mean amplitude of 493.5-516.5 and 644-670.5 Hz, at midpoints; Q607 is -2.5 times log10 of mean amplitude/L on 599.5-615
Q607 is 0.27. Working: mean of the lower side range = 25.5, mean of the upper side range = 29.3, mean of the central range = 21.8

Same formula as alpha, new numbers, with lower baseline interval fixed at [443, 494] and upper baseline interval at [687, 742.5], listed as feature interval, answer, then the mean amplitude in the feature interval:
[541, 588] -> 4.2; 25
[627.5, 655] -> 1.7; 27.9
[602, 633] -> 6.7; 22.8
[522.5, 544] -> -1.3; 28.2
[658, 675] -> 0.4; 29.7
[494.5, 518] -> 0.4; 25.4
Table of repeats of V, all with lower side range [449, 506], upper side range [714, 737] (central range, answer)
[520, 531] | -1.3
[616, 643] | 2.7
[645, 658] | -0.5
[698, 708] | -1.8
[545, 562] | 0.3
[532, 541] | -0.4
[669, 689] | -3.3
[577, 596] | 3.2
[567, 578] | 0.8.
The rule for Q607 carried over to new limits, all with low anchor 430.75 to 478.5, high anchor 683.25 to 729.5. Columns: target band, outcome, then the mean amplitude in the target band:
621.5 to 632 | 0.25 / 24.2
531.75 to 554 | 0.03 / 27.1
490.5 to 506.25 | 0.01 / 26.3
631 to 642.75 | 0.14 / 27.2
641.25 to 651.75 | 0.07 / 29.3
